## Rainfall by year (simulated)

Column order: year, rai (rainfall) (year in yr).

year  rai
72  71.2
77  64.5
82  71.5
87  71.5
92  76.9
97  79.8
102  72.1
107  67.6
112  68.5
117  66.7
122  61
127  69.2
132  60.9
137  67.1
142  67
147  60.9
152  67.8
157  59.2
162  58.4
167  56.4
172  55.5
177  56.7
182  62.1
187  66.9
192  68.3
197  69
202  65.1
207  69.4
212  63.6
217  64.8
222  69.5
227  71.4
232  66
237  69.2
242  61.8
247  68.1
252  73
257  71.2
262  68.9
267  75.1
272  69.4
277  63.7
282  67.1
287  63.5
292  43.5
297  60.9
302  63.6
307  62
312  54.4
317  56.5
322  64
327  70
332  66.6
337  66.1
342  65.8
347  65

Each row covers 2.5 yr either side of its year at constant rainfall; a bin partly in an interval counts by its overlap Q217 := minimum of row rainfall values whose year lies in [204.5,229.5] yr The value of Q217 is 63.6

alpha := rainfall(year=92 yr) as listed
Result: 76.9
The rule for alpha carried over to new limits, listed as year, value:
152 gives 67.8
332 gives 66.6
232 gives 66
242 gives 61.8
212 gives 63.6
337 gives 66.1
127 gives 69.2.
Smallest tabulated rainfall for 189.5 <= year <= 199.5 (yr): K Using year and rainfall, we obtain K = 68.3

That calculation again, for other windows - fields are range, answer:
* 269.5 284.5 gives 63.7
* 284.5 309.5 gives 43.5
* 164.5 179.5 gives 55.5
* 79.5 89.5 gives 71.5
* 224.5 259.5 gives 61.8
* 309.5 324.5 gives 54.4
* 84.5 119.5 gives 66.7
